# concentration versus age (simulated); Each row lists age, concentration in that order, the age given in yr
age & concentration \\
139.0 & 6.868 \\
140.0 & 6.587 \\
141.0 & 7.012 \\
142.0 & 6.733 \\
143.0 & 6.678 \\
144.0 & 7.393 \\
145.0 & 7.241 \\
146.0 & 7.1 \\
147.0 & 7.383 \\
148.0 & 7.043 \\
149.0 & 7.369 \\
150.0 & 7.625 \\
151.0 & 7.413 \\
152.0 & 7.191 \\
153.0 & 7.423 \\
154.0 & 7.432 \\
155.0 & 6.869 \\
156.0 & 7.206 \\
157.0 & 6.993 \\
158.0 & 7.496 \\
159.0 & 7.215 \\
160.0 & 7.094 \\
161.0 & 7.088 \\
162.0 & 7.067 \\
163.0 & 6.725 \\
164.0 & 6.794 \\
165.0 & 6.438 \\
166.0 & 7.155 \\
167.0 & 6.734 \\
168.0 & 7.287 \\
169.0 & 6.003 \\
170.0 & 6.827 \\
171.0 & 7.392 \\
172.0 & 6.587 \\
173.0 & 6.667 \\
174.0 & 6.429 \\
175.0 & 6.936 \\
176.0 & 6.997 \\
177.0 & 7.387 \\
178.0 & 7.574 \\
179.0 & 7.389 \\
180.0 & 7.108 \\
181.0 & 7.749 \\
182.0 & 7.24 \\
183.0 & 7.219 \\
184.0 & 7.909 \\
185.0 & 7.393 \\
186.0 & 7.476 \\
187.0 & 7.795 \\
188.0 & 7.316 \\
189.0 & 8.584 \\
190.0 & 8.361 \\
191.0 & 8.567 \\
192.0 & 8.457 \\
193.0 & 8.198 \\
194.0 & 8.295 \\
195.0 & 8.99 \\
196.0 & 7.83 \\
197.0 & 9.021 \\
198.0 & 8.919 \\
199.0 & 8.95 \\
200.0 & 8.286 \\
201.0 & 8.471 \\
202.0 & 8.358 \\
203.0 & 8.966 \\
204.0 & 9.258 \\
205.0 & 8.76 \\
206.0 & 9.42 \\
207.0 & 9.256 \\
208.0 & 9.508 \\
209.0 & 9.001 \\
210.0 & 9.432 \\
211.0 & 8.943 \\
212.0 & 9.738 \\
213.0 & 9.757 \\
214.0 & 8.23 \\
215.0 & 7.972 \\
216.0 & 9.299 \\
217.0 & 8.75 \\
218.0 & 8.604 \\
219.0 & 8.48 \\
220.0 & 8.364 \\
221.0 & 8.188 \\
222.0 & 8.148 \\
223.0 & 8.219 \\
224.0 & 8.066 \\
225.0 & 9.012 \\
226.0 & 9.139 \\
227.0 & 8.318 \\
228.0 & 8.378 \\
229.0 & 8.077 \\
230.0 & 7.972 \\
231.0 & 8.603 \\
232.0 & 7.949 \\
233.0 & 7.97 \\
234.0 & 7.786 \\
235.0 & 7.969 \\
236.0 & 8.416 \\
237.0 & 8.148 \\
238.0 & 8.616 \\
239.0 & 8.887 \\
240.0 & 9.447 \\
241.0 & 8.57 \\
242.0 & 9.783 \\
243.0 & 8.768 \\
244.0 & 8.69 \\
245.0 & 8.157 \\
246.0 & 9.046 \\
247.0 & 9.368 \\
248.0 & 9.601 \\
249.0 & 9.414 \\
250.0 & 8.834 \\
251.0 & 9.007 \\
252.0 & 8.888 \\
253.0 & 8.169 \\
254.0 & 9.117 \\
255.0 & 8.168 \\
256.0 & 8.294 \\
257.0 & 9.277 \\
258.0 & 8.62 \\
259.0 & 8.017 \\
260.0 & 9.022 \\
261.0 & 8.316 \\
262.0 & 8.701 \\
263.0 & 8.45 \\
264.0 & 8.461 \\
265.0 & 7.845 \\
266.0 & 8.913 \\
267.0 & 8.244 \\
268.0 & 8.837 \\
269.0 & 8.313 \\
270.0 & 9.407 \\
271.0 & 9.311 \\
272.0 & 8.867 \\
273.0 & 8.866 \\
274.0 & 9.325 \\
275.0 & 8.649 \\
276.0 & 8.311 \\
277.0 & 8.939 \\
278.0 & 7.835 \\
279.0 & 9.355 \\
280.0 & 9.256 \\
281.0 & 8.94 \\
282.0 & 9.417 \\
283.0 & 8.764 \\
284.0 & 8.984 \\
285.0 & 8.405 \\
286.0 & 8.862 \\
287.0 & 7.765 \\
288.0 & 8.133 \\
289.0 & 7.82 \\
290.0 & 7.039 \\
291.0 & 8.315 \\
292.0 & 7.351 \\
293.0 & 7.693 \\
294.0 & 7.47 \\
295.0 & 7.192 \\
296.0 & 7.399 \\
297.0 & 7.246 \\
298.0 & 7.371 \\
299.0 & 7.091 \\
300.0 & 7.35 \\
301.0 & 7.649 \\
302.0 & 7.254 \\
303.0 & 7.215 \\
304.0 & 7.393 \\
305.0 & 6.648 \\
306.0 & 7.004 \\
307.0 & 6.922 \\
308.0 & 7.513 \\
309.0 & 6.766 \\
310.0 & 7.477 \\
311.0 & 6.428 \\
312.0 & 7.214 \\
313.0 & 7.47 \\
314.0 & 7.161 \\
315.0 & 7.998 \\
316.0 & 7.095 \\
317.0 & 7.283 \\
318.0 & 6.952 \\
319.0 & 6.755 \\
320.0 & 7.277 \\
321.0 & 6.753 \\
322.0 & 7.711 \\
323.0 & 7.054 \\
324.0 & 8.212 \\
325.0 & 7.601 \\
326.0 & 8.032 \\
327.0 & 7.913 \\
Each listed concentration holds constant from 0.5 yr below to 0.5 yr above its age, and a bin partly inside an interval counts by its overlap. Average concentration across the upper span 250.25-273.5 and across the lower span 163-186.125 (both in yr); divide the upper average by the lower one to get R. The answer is 1.23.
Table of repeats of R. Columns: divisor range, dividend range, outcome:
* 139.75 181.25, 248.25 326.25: 1.14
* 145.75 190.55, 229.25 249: 1.20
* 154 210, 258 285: 1.13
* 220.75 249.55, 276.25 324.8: 0.89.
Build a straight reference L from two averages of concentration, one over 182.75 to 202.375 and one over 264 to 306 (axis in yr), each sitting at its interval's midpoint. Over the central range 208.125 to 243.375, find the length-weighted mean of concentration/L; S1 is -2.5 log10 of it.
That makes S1 -0.052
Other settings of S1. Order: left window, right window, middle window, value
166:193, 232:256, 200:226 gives -0.10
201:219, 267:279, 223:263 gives 0.03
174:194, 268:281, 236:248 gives -0.06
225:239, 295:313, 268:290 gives -0.15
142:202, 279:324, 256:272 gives -0.15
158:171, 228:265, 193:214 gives -0.16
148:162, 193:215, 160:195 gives 0.09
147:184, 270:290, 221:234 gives -0.04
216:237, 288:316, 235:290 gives -0.11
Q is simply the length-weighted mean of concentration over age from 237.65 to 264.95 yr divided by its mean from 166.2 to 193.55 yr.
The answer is 1.19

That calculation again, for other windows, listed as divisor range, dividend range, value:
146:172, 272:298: 1.17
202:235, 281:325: 0.87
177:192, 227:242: 1.09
